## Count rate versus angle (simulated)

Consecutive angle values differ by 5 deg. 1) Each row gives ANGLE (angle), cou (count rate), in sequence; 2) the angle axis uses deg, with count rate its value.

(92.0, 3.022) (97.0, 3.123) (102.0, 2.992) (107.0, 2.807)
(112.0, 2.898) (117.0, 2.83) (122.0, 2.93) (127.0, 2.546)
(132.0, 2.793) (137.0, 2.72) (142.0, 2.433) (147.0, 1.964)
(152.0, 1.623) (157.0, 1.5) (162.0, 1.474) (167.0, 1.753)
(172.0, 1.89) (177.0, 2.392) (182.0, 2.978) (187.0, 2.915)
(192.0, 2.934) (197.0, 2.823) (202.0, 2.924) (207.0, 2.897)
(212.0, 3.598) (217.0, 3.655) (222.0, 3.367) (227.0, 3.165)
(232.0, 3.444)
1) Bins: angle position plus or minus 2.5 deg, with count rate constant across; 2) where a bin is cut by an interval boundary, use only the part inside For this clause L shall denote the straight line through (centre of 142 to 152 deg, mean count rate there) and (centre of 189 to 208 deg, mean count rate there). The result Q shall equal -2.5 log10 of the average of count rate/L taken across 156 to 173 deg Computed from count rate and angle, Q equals 0.37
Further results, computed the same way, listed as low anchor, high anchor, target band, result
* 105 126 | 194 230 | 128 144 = 0.11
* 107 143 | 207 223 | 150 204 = 0.36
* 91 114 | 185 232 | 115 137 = 0.09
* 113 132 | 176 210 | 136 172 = 0.43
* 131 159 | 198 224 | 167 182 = 0.20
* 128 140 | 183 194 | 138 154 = 0.30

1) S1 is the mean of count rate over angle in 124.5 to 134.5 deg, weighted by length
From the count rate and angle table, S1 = 2.67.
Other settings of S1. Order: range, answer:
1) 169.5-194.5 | 2.62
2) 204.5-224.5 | 3.38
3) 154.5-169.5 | 1.58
